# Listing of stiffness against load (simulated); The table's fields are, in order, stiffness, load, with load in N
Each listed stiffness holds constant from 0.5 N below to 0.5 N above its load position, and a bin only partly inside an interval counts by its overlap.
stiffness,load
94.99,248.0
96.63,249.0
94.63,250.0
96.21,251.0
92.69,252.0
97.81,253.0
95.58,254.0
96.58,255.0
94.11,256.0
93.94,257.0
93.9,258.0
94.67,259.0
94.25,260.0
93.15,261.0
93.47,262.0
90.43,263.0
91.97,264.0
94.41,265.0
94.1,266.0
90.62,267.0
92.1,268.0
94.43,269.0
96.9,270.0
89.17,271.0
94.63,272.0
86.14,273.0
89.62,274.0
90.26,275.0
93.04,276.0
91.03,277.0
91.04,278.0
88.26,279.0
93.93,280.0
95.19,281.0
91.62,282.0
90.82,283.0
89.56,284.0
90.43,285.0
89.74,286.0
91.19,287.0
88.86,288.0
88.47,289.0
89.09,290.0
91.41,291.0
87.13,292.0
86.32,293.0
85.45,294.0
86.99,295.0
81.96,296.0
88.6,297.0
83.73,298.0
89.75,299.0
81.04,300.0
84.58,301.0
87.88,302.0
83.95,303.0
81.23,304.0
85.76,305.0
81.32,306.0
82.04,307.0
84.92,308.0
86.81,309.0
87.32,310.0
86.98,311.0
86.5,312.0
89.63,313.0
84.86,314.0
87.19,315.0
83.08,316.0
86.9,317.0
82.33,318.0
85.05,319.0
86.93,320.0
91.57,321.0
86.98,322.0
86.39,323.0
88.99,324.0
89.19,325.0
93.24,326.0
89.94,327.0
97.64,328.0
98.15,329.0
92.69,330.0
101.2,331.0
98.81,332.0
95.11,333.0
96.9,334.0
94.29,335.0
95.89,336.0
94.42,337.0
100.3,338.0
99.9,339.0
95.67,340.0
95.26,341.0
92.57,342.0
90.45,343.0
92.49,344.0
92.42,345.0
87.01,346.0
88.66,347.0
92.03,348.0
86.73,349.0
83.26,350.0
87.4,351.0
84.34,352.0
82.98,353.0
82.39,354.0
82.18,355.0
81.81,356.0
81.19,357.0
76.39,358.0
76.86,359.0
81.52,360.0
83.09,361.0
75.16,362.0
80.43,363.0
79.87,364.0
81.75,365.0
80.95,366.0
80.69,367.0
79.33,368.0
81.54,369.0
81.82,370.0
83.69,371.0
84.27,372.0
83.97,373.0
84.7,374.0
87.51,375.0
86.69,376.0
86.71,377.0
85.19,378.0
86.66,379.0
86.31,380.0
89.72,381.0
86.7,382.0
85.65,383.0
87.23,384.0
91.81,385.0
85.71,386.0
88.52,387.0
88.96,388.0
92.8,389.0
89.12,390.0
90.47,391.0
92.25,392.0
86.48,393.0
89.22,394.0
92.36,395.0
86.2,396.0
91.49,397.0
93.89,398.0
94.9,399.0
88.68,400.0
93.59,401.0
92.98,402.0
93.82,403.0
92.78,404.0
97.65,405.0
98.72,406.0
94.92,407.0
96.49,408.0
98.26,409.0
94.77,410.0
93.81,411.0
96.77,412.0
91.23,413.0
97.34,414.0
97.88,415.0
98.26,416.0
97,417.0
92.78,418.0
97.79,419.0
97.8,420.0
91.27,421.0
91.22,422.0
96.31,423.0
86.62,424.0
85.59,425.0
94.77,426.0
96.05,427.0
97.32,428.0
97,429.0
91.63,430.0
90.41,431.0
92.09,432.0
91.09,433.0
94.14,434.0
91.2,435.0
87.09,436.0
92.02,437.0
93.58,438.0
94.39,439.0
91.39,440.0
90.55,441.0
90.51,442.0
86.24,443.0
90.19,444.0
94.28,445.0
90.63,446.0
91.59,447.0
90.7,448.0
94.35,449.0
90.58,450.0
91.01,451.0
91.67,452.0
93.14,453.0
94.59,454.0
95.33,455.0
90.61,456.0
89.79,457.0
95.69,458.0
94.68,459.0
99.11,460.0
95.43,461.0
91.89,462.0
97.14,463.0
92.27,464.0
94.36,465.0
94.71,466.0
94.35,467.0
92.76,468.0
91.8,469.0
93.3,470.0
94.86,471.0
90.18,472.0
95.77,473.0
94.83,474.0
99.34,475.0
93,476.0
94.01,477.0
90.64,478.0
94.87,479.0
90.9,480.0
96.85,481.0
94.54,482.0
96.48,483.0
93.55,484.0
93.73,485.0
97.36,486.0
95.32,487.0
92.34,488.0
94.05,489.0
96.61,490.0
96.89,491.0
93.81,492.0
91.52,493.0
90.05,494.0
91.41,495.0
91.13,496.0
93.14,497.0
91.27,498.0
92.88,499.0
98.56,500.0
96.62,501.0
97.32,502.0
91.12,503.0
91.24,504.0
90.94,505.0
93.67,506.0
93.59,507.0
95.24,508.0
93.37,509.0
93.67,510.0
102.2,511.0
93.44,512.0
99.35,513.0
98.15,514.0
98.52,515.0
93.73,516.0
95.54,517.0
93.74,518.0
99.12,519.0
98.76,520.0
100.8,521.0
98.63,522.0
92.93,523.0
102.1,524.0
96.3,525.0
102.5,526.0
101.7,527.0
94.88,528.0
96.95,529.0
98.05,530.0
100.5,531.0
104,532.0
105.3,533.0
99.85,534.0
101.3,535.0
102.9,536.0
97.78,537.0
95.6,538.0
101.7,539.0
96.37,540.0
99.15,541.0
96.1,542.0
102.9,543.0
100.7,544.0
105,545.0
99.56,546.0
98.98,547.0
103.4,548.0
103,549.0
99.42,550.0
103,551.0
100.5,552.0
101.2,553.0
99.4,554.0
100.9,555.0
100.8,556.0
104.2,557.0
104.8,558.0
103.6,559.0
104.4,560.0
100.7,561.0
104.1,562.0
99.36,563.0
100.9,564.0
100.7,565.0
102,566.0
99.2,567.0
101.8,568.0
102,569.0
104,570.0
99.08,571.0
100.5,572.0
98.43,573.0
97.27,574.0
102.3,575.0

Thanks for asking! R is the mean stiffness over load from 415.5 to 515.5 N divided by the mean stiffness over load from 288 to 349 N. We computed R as 1.05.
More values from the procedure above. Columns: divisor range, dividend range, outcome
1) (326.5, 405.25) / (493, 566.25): 1.11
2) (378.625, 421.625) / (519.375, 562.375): 1.09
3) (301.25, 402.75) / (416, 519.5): 1.07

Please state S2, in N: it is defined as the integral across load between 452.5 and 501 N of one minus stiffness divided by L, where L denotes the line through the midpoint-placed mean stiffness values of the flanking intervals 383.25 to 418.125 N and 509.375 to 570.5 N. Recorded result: 1.4 N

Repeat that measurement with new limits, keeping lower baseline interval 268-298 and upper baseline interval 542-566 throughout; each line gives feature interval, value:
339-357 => 0.9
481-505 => 1.2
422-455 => 1.6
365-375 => 1.2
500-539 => 1.1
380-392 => 0.7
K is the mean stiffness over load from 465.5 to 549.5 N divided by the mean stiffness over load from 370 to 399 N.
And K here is 1.09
